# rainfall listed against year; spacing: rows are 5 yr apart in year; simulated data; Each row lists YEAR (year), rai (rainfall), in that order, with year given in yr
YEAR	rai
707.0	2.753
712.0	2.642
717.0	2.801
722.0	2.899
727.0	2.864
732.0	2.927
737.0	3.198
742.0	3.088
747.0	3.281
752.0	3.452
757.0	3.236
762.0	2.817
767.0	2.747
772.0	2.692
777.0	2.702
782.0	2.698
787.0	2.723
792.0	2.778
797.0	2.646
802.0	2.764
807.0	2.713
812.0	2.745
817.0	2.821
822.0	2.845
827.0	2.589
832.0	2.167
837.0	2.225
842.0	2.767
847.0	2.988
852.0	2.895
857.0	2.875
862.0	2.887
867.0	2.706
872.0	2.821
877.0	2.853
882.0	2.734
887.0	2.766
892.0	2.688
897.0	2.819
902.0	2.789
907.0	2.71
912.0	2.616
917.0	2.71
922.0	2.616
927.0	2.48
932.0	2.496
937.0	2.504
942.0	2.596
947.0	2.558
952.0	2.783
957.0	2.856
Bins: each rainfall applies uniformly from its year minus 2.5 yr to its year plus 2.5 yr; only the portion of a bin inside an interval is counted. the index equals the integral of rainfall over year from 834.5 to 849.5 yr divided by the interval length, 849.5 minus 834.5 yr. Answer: 2.66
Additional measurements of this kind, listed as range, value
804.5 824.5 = 2.78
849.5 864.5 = 2.89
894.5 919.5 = 2.73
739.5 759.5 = 3.26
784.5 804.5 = 2.73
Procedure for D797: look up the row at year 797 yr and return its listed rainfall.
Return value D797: 2.646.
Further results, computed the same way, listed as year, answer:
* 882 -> 2.734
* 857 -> 2.875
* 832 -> 2.167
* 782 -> 2.698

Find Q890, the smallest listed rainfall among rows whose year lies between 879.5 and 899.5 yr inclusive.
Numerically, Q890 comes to 2.688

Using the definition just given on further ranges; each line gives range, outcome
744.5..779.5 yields 2.692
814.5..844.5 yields 2.167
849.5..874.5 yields 2.706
